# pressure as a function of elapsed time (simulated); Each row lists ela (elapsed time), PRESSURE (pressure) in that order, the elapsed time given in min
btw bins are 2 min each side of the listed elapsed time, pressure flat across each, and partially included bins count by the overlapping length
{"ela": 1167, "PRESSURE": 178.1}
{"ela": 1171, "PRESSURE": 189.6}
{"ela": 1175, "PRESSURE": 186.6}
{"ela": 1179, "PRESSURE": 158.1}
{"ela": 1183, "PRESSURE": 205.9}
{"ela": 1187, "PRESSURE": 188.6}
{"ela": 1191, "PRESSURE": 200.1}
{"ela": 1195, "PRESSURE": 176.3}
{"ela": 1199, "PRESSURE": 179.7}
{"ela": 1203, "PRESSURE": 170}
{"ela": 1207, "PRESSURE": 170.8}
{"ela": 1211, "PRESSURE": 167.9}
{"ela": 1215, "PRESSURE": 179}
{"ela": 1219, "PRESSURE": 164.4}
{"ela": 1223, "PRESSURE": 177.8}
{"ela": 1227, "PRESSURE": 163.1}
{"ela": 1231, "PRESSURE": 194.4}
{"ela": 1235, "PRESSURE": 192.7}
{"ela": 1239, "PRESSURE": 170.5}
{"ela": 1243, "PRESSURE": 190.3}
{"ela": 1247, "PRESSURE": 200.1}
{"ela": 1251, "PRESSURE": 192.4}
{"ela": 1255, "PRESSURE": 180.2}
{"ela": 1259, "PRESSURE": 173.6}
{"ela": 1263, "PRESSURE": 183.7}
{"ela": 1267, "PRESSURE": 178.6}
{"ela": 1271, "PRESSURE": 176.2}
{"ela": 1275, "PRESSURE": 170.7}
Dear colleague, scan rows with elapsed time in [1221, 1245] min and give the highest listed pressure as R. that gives 194.4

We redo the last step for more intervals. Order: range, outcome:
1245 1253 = 200.1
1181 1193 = 205.9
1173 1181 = 186.6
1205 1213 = 170.8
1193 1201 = 179.7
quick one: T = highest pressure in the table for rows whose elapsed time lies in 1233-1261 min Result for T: 200.1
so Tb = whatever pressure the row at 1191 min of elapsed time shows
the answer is 200.1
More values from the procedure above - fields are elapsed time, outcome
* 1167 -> 178.1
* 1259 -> 173.6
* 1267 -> 178.6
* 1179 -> 158.1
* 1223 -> 177.8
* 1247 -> 200.1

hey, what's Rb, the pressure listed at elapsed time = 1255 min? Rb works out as 180.2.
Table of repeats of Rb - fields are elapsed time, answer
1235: 192.7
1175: 186.6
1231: 194.4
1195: 176.3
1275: 170.7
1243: 190.3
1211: 167.9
